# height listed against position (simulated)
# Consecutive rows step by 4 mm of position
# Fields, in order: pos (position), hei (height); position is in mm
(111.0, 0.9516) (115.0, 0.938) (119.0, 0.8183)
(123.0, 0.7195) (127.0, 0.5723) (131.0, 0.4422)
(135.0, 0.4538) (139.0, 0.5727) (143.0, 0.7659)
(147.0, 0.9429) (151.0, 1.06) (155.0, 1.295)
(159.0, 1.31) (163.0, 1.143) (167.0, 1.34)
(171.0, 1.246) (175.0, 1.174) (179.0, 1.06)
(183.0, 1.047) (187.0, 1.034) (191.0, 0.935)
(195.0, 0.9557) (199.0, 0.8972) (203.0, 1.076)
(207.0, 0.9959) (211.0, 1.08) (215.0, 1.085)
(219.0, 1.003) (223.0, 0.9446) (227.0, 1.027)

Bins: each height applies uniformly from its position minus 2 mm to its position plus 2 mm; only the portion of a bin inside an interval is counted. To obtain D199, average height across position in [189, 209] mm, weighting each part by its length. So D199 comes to 0.972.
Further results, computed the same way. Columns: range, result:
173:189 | 1.08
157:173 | 1.26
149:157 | 1.18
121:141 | 0.552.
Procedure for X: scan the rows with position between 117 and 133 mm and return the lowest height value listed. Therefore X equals 0.4422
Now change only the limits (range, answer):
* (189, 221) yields 0.8972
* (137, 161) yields 0.5727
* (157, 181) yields 1.06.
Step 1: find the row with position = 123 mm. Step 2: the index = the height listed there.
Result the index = 0.7195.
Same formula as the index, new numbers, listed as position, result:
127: 0.5723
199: 0.8972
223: 0.9446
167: 1.34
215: 1.085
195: 0.9557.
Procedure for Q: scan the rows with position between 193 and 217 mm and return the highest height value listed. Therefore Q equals 1.085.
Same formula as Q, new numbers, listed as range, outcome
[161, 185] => 1.34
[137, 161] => 1.31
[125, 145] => 0.7659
